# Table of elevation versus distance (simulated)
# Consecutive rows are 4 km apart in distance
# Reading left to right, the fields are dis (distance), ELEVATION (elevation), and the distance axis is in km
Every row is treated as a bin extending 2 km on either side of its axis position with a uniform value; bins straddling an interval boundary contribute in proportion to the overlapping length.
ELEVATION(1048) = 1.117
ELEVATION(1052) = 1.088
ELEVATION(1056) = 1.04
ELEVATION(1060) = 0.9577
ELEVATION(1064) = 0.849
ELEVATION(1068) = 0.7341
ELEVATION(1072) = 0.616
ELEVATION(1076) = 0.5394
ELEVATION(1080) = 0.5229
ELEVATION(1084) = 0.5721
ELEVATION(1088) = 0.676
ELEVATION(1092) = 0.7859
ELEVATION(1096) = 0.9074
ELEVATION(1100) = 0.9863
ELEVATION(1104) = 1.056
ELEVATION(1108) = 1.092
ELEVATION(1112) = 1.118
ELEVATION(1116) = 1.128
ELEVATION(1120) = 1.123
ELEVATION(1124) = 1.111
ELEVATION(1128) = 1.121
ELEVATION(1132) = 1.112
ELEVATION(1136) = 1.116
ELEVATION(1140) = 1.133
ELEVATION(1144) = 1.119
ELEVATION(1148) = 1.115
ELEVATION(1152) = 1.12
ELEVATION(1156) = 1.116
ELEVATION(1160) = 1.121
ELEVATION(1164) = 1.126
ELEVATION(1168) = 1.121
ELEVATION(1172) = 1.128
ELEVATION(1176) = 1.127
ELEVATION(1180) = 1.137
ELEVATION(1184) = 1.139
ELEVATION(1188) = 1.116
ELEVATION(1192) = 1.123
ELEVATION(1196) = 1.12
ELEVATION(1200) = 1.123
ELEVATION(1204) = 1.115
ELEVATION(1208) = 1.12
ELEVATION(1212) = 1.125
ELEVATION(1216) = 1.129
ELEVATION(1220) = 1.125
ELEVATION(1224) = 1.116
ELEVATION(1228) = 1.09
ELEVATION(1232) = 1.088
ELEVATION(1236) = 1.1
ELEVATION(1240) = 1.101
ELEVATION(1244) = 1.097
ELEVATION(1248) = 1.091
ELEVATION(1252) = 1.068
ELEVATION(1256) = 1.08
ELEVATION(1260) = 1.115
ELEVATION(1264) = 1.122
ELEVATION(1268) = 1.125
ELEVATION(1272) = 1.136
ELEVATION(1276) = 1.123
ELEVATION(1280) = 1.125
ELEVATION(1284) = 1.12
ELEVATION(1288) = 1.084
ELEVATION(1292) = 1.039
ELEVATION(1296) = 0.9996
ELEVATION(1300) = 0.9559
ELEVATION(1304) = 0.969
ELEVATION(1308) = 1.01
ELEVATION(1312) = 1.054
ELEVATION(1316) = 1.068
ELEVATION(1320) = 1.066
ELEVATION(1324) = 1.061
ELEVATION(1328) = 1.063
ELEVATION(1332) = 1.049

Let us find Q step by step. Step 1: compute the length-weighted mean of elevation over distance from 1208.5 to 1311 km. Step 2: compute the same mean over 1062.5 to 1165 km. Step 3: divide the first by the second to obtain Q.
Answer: 1.1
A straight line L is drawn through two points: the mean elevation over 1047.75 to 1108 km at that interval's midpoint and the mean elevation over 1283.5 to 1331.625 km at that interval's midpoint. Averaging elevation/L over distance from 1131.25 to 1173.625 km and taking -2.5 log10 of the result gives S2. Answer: -0.24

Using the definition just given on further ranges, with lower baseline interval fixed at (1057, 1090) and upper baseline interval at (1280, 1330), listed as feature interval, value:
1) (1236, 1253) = -0.148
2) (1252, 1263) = -0.128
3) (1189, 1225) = -0.244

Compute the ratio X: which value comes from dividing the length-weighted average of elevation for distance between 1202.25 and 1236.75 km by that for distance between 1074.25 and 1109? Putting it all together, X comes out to 1.41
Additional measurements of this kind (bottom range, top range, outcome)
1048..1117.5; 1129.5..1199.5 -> 1.29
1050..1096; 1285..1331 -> 1.35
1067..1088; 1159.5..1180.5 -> 1.88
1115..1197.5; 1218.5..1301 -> 0.97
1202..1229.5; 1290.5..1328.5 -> 0.92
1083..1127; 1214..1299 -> 1.13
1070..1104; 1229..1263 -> 1.51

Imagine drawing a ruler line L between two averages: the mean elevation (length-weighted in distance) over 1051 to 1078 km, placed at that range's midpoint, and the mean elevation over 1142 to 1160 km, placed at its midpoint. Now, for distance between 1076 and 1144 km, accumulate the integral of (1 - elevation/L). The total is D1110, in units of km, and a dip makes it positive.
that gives 1.6 km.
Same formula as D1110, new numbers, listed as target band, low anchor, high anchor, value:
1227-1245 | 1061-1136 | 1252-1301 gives -0.9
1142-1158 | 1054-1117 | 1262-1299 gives -3.3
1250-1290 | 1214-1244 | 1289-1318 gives -2.0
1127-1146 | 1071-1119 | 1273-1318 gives -5.0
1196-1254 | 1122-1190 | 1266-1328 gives -0.7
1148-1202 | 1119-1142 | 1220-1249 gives -0.6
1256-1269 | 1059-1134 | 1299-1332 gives -1.5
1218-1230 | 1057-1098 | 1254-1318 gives -1.8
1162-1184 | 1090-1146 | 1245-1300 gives -1.1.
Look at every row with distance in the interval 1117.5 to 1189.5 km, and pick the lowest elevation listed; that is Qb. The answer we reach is 1.111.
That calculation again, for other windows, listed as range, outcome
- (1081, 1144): 0.5721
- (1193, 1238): 1.088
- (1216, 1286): 1.068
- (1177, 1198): 1.116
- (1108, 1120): 1.092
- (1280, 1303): 0.9559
